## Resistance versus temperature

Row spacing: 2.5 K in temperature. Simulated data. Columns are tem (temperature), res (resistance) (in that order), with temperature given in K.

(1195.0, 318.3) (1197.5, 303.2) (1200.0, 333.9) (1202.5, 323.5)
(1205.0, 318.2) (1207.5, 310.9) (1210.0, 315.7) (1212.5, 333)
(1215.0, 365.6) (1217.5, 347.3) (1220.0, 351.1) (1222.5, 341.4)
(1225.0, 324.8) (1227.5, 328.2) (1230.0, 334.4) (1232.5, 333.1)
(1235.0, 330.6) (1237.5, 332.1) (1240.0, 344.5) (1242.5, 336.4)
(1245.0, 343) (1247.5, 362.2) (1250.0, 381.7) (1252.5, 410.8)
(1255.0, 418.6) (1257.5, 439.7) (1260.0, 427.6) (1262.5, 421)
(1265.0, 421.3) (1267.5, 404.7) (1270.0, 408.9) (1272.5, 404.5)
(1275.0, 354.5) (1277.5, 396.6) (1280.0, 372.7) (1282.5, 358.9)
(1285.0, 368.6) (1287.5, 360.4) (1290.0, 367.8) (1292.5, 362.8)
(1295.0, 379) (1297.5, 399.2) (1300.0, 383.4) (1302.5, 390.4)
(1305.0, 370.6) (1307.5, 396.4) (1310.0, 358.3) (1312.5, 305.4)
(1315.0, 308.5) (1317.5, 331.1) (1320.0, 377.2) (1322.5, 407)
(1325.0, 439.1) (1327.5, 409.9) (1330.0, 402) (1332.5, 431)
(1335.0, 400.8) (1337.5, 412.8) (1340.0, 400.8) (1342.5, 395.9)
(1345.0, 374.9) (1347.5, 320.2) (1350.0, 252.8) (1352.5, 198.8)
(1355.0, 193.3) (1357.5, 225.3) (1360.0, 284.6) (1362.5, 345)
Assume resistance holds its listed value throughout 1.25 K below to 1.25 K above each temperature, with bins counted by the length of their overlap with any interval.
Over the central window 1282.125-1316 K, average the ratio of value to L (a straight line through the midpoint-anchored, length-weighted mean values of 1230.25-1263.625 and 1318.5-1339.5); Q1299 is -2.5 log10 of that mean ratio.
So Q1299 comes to 0.087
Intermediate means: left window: 374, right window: 409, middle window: 366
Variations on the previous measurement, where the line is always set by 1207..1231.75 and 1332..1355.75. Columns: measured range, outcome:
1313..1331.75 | -0.129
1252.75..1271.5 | -0.239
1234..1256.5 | -0.084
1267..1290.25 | -0.129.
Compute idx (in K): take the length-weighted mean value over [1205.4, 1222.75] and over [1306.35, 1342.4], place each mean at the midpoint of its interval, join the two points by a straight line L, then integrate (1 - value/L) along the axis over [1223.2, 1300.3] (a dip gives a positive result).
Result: -3.6 K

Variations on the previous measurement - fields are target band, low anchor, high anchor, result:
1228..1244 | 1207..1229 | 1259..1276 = 1.2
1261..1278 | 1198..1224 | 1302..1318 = -2.9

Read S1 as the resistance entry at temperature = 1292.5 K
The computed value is 362.8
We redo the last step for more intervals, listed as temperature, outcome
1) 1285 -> 368.6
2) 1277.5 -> 396.6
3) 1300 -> 383.4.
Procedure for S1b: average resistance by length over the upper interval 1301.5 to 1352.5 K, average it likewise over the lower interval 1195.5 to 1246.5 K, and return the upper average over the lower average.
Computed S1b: 1.11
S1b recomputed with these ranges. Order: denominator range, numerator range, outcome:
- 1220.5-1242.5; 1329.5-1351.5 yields 1.12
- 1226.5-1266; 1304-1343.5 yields 1.03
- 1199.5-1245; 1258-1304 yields 1.16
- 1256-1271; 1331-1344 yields 0.97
